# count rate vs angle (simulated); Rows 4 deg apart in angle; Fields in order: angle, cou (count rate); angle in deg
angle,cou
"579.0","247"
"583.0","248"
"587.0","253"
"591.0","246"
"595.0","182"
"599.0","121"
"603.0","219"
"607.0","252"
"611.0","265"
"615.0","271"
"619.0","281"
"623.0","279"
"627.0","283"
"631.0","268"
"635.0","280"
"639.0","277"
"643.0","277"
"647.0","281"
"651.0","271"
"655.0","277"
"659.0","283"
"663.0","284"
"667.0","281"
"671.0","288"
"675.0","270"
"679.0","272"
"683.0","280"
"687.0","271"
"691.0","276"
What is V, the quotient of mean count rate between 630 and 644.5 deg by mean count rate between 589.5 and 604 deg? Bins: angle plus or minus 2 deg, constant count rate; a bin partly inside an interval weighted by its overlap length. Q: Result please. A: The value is 1.5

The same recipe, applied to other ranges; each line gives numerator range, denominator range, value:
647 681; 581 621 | 1.19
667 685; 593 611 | 1.38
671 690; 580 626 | 1.15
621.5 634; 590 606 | 1.44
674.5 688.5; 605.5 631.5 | 1.01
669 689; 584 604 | 1.34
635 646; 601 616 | 1.11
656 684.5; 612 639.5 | 1.01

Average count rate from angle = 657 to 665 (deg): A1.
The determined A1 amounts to 284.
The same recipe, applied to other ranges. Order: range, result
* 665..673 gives 284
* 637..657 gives 277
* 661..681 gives 279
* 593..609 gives 194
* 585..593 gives 250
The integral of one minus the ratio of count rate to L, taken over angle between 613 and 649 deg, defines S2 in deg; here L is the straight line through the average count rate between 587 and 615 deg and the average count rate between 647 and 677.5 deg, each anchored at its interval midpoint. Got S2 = -4.09 deg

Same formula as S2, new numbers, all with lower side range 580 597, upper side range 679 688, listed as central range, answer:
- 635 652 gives -1.31 deg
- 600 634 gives -2.06 deg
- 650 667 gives -0.98 deg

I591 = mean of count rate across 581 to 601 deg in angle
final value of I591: 210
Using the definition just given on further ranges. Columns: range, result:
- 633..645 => 278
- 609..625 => 274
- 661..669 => 282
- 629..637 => 274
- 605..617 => 263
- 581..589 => 250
